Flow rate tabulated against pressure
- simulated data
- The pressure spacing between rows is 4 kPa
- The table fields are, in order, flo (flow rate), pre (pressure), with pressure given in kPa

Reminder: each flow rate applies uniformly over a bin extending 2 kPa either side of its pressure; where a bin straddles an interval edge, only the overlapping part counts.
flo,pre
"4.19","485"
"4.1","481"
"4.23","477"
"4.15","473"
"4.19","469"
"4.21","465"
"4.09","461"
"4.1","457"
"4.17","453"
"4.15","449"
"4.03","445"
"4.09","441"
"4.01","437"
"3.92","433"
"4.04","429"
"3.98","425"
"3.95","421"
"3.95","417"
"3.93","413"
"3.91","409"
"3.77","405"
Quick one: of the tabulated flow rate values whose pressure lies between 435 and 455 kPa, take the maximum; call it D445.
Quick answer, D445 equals 4.17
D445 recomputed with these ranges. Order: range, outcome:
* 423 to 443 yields 4.09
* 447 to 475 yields 4.21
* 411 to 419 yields 3.95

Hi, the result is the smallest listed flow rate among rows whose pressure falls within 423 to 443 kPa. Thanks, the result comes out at 3.92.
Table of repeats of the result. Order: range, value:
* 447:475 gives 4.09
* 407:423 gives 3.91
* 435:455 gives 4.01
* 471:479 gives 4.15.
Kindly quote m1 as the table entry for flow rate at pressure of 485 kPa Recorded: 4.19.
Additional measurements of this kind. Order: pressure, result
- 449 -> 4.15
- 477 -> 4.23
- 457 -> 4.1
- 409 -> 3.91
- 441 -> 4.09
